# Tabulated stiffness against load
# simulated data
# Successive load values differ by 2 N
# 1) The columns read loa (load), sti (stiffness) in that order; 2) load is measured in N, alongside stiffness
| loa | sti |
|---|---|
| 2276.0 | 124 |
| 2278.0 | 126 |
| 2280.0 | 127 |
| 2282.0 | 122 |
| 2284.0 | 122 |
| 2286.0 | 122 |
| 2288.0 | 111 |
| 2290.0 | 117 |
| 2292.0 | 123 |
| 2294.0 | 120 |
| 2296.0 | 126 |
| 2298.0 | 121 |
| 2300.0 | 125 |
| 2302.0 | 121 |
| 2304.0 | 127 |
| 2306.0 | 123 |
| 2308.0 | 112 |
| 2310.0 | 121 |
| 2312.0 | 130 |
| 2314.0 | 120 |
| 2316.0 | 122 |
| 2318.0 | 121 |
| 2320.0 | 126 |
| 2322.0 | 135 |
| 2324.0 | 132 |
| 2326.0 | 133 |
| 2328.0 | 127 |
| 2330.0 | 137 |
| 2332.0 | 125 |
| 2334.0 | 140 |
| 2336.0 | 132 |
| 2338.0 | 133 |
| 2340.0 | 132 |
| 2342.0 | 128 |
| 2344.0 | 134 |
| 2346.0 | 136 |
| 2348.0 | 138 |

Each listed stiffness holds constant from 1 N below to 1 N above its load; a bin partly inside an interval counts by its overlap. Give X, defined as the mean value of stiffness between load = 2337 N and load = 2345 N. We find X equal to 132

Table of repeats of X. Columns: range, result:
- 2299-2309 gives 122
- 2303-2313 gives 123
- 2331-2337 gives 132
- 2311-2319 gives 123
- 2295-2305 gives 124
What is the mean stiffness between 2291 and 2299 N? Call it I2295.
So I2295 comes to 122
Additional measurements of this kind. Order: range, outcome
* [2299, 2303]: 123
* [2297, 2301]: 123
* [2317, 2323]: 127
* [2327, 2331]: 132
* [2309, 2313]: 126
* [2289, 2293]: 120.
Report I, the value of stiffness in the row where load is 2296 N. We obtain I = 126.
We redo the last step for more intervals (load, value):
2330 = 137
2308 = 112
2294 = 120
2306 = 123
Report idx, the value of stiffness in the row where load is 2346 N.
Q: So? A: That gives 136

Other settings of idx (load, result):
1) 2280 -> 127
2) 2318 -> 121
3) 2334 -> 140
